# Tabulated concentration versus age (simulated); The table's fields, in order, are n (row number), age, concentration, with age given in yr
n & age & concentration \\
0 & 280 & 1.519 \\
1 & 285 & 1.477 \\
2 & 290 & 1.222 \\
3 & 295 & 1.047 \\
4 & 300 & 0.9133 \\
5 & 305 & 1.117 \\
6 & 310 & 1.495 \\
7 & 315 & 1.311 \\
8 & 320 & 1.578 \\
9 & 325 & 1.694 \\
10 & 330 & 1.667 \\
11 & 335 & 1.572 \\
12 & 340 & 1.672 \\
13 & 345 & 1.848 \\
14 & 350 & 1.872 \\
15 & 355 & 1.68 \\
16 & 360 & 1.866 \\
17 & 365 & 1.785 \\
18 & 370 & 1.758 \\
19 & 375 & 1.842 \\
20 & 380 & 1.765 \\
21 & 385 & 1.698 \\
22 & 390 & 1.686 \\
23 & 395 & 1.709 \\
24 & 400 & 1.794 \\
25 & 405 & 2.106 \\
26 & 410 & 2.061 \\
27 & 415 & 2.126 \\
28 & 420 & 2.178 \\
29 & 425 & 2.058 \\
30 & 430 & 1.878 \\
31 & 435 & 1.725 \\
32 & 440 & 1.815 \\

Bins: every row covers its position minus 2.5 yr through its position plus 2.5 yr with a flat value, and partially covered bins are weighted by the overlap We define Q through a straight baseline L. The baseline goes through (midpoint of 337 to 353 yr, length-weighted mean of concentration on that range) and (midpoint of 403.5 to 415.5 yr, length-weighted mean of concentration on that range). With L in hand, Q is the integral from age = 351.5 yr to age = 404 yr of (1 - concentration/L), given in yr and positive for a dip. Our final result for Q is 4.6 yr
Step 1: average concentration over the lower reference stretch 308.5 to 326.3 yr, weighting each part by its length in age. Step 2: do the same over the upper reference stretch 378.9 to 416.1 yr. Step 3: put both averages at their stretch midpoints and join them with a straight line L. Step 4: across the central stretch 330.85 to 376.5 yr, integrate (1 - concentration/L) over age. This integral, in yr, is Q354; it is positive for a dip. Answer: -2.5 yr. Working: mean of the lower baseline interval 1.51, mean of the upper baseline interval 1.86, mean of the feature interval 1.76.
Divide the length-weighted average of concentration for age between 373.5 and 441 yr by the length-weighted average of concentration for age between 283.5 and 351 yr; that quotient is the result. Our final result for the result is 1.3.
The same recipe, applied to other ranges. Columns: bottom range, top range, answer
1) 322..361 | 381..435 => 1.11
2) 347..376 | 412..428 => 1.17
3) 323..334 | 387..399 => 1.03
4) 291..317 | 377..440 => 1.61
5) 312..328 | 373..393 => 1.14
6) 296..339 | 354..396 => 1.24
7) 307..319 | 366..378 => 1.27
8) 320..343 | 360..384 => 1.09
